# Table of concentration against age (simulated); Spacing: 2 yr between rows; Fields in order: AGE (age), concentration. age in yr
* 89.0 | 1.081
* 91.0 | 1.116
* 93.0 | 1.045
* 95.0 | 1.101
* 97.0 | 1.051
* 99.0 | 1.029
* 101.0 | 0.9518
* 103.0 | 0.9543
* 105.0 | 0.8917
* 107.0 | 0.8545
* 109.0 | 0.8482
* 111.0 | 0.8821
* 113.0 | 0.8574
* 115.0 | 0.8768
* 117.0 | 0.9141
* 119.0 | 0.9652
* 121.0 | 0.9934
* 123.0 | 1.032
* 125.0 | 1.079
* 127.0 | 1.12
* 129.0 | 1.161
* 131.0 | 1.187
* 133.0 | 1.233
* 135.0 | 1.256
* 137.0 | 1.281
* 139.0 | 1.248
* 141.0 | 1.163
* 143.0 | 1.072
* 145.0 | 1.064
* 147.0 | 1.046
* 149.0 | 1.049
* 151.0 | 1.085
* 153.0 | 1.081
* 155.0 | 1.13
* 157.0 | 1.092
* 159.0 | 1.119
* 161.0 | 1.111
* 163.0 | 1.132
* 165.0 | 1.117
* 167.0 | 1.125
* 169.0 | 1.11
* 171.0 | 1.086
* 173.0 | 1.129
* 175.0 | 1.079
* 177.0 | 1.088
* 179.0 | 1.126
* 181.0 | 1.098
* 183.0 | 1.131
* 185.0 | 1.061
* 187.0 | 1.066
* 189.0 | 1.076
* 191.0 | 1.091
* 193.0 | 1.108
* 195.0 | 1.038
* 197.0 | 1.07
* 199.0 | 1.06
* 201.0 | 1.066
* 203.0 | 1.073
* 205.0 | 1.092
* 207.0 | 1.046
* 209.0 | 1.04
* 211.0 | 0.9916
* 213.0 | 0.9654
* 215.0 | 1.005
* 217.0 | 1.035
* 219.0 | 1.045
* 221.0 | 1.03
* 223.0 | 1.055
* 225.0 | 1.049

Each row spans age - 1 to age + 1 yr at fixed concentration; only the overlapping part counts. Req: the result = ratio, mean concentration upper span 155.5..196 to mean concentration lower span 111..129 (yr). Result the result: 1.12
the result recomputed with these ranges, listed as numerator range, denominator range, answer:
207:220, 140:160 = 0.93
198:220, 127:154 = 0.90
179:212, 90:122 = 1.12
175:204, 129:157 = 0.95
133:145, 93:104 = 1.17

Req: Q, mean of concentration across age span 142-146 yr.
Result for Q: 1.07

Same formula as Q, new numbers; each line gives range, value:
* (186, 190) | 1.07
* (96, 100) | 1.04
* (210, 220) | 1.01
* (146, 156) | 1.08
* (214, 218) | 1.02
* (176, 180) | 1.11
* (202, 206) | 1.08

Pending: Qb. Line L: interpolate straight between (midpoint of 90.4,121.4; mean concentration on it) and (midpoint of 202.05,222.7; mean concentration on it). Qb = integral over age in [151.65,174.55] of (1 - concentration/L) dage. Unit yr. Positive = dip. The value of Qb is -2.6 yr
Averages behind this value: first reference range 0.956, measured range 1.11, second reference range 1.03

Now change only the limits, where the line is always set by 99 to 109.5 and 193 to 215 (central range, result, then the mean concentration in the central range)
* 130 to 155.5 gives -4.8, 1.15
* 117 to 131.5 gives -1.9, 1.06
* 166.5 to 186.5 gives -1.8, 1.1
